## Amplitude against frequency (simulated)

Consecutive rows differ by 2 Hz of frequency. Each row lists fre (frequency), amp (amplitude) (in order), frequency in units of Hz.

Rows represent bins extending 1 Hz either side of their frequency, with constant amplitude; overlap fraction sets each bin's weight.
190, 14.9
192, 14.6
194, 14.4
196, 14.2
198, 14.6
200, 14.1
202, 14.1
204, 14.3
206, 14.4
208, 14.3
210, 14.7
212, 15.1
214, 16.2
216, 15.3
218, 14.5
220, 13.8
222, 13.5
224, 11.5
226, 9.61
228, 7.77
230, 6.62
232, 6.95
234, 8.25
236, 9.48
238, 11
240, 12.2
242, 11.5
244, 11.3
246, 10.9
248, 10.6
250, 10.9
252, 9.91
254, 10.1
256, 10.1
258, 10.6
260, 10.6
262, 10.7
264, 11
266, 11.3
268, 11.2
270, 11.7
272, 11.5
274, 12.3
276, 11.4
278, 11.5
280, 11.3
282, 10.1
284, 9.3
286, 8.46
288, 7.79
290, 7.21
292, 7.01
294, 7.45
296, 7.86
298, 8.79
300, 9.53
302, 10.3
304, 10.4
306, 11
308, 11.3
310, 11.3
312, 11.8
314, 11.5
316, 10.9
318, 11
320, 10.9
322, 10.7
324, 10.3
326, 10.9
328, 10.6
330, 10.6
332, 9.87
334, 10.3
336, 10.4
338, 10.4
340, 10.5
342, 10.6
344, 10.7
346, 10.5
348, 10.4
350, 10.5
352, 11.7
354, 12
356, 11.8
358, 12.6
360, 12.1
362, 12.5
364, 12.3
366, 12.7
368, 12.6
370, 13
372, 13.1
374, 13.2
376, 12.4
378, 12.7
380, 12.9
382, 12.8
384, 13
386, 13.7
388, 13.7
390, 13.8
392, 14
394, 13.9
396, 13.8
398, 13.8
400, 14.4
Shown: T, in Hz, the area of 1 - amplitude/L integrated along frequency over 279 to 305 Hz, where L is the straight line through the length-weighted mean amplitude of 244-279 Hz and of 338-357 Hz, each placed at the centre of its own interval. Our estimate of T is 4.9 Hz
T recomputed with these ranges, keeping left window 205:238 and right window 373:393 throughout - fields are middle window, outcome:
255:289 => 4.7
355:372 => 0.8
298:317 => 2.8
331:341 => 2.0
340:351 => 2.0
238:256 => 1.9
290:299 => 3.5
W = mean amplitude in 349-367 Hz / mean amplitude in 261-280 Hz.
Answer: 1.06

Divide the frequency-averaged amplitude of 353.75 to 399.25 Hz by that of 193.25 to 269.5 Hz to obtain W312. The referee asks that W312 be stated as 1.09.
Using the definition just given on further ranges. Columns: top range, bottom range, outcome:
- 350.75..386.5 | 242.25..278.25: 1.15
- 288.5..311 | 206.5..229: 0.69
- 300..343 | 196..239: 0.86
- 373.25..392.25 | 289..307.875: 1.47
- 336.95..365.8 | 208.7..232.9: 0.93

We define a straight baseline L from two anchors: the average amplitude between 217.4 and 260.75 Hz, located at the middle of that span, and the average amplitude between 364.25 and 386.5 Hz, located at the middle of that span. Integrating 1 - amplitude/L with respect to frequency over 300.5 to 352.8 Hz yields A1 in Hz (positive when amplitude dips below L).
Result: 5.6 Hz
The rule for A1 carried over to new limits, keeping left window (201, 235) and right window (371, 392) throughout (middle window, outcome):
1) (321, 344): 4.38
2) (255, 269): 2.03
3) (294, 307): 3.37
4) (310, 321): 1.40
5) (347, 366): 1.80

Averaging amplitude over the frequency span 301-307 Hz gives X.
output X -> 10.6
